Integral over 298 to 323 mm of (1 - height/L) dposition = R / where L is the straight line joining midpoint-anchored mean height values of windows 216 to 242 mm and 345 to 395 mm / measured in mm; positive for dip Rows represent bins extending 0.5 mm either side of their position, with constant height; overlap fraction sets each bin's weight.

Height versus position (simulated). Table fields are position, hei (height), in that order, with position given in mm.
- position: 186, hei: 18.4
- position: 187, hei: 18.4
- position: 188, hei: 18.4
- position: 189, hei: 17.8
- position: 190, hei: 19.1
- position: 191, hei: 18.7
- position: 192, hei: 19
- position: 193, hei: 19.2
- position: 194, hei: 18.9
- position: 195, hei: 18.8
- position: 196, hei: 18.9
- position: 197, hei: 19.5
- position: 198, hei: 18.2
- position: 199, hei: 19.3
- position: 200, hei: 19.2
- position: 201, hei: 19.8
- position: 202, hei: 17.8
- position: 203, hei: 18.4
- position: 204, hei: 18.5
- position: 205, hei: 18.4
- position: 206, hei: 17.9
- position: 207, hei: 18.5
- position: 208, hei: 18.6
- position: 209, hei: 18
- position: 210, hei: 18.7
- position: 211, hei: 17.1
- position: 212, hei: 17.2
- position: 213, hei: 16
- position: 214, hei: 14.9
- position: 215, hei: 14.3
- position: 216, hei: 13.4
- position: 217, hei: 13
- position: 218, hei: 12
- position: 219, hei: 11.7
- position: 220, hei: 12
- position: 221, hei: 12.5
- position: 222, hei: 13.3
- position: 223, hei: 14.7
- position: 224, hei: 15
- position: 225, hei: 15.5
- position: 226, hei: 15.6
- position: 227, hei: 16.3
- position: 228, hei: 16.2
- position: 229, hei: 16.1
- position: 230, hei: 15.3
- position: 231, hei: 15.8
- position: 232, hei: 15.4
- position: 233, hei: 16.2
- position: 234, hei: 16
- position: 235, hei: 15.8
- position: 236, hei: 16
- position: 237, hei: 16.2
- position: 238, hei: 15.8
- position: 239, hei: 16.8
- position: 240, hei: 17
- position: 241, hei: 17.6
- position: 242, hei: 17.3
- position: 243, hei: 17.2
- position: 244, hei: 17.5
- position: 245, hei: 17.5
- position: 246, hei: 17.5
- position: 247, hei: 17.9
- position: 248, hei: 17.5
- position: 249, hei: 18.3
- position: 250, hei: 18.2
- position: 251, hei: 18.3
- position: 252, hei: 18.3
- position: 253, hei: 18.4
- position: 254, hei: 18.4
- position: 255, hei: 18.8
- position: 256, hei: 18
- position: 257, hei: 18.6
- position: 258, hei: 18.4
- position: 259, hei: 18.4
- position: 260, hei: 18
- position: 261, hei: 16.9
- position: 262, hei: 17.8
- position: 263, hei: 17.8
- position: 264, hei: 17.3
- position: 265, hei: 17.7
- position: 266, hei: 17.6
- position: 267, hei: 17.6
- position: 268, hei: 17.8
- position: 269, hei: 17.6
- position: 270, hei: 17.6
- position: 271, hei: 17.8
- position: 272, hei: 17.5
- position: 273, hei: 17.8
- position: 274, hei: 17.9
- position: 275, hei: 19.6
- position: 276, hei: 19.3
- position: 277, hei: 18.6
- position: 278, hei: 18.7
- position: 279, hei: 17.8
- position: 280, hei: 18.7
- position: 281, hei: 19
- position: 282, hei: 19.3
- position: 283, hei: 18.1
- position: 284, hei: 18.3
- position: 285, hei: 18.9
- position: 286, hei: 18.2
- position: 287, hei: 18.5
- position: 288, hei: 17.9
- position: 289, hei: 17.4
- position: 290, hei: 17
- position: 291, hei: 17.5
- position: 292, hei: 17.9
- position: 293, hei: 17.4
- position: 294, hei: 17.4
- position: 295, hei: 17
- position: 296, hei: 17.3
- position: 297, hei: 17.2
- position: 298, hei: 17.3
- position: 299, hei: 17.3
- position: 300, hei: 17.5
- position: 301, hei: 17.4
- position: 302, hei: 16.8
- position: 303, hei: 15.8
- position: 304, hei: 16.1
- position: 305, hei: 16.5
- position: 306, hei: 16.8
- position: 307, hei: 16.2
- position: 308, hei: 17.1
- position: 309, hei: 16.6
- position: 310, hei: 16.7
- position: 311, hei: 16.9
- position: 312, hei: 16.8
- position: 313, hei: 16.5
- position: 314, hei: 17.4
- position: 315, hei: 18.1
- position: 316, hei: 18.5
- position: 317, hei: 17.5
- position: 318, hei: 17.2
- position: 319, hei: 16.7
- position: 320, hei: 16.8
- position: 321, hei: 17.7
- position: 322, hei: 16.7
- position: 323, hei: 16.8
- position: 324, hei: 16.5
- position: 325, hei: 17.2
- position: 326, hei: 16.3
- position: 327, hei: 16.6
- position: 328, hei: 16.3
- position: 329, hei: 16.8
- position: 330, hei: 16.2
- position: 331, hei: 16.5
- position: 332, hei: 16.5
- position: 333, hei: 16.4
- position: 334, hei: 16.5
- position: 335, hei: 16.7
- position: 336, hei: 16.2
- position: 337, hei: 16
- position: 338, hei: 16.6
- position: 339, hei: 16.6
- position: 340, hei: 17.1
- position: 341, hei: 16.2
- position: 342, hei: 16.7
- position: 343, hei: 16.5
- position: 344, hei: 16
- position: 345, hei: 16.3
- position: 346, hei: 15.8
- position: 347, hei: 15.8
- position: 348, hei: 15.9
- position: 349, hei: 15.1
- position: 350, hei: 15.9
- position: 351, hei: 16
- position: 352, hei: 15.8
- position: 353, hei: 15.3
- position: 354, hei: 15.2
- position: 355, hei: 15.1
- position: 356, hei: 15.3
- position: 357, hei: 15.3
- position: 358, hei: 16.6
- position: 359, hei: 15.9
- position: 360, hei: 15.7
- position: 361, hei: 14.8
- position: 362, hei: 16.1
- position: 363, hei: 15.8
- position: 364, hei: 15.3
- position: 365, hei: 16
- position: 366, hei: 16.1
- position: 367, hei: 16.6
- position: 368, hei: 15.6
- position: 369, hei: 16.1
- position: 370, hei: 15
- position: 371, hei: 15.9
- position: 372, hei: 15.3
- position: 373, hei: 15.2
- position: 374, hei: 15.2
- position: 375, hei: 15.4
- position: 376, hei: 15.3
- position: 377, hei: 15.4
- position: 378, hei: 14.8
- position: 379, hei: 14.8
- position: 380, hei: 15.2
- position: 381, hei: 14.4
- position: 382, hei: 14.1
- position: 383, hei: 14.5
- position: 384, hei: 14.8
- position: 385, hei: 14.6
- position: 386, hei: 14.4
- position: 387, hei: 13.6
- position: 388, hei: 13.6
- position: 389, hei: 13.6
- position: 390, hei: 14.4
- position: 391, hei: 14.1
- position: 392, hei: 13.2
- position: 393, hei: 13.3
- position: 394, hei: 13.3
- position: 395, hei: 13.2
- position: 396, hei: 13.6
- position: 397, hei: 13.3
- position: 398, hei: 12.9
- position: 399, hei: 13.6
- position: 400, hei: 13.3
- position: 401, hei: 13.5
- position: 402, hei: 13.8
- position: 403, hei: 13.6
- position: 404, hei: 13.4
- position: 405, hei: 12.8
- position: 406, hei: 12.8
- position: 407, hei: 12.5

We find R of -3.1 mm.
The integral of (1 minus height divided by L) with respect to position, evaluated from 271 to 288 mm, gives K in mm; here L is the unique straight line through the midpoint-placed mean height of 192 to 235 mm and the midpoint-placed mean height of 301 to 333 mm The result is -1.81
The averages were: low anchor 16.5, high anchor 16.8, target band 18.5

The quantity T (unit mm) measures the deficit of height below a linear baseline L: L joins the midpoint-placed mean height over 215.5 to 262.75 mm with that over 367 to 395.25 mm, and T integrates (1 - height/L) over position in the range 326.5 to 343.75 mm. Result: -1.5 mm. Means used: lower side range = 16.4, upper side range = 14.6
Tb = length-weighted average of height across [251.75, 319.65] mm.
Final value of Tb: 17.7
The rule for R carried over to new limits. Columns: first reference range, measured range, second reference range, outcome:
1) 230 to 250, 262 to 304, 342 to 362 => -3.6 mm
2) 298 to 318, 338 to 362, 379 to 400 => -0.8 mm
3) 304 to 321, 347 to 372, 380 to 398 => -1.0 mm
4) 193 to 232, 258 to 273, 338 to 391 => -1.5 mm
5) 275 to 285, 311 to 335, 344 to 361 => 0.0 mm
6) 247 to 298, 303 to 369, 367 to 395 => -1.3 mm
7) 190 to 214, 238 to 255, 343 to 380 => -0.1 mm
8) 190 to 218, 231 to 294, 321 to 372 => -2.6 mm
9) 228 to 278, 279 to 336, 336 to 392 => -2.5 mm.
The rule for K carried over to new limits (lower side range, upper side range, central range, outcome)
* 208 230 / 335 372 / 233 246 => -1.4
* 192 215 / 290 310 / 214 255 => 4.2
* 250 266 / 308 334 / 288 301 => 0.0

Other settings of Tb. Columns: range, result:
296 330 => 16.9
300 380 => 16.2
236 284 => 17.9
